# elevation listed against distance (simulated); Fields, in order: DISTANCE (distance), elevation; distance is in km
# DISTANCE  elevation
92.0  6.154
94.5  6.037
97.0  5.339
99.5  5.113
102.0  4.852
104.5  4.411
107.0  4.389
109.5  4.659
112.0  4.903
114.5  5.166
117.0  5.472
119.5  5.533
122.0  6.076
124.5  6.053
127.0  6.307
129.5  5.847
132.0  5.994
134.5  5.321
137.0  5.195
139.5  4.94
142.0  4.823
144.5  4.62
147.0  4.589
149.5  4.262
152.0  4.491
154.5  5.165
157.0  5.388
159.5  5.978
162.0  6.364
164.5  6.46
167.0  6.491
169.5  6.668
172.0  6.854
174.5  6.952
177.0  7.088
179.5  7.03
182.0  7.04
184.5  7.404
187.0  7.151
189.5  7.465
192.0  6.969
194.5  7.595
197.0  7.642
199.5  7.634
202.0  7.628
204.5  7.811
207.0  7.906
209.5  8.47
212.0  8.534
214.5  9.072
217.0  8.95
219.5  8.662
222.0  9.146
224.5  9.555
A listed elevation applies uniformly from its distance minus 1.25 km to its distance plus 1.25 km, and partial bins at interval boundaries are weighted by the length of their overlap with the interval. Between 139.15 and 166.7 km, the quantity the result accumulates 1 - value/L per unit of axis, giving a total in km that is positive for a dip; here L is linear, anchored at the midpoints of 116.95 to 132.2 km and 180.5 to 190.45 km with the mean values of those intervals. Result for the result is 5.5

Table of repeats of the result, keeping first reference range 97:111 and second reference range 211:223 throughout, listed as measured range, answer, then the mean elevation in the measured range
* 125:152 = 3.5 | 5.18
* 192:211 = 1.2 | 7.77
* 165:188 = 1.4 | 6.95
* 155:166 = 1.3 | 6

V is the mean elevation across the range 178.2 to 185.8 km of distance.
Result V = 7.16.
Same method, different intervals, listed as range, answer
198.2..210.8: 7.89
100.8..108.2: 4.55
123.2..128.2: 6.18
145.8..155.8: 4.63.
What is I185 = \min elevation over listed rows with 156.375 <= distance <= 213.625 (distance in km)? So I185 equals 5.388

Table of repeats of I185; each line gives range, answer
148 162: 4.262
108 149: 4.589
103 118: 4.389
